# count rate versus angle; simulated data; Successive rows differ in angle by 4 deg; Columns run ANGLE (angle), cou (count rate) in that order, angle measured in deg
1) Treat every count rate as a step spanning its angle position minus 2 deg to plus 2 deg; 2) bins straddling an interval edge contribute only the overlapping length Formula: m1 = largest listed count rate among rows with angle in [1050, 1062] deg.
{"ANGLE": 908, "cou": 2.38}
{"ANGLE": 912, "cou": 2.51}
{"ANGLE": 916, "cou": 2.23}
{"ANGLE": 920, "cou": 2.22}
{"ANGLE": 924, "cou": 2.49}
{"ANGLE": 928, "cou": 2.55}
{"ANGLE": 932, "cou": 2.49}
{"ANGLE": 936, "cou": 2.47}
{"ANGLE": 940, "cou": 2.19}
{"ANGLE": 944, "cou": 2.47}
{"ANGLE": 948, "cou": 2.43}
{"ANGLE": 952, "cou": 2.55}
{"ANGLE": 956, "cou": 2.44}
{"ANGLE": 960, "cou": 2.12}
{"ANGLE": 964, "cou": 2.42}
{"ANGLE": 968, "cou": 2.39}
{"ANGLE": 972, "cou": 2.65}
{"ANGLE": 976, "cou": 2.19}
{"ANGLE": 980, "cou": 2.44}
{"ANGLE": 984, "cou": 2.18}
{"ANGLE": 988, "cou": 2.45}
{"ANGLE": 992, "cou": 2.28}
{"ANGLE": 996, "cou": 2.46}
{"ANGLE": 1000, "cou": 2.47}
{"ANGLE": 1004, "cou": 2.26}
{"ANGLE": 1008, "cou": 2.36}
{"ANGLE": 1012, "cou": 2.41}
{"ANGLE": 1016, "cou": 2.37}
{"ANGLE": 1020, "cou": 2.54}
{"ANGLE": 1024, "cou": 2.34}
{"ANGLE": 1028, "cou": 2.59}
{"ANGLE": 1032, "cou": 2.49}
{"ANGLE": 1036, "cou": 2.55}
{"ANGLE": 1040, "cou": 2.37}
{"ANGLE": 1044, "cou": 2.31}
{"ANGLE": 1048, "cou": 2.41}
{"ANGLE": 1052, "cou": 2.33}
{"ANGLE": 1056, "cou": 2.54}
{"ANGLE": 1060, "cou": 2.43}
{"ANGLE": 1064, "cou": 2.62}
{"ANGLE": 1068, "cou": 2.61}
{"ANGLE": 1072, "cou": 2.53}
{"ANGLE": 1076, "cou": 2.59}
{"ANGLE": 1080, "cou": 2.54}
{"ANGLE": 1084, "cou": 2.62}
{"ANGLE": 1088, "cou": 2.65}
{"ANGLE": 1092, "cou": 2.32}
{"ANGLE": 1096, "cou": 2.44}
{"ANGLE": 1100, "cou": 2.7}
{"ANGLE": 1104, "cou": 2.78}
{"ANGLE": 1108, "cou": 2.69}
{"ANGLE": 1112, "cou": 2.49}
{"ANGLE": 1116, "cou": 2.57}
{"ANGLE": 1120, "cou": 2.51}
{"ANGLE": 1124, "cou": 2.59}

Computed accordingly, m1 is 2.54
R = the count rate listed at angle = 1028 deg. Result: 2.59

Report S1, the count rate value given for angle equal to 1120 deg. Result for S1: 2.51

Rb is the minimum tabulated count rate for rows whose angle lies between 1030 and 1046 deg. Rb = 2.31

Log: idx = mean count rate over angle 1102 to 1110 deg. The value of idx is 2.73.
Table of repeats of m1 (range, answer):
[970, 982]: 2.65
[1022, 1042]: 2.59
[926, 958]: 2.55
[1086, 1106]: 2.78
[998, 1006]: 2.47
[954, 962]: 2.44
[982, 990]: 2.45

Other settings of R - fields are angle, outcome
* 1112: 2.49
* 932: 2.49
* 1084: 2.62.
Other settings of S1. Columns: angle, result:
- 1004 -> 2.26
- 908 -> 2.38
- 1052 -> 2.33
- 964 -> 2.42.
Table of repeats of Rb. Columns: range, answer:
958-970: 2.12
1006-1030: 2.34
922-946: 2.19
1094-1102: 2.44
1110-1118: 2.49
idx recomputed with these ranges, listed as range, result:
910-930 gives 2.4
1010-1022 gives 2.44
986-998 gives 2.4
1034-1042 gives 2.46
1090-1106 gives 2.56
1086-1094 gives 2.48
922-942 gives 2.44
